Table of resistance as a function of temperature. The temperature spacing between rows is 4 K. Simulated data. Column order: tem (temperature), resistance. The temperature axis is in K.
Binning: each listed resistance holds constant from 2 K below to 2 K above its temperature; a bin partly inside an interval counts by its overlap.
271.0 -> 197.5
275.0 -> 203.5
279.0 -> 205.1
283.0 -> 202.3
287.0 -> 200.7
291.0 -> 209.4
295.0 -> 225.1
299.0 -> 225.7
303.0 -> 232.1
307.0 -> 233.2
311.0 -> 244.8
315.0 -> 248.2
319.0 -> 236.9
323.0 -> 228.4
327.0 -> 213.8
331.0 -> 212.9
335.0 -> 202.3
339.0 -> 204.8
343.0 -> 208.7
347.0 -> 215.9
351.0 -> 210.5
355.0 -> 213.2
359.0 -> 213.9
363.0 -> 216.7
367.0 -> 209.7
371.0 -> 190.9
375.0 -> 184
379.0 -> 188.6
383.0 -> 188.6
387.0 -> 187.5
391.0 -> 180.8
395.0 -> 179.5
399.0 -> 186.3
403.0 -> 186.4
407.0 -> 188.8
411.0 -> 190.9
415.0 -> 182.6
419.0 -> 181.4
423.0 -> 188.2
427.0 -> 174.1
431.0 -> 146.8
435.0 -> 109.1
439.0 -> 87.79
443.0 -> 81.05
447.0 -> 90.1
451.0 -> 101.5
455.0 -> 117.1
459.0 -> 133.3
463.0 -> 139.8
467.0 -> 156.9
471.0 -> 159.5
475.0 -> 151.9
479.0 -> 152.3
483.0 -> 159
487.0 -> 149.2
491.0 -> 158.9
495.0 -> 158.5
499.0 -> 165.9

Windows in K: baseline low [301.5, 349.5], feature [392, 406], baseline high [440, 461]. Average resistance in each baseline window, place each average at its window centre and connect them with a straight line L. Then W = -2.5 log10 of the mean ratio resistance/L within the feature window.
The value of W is -0.202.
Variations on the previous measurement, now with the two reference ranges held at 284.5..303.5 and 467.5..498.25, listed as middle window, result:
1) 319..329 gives -0.08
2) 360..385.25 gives -0.03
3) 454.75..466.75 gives 0.20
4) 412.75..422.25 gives -0.04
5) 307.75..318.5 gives -0.16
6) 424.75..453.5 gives 0.44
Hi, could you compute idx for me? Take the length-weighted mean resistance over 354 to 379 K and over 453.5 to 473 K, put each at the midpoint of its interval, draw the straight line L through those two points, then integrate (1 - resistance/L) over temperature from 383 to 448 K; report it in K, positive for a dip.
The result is 4.8 K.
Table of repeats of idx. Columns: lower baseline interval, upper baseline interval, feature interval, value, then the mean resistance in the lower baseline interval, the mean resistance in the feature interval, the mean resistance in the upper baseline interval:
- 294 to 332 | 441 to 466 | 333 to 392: -4.0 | 231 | 201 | 112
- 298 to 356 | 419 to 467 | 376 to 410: -3.6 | 222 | 186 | 128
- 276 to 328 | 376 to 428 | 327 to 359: -0.4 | 223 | 210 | 185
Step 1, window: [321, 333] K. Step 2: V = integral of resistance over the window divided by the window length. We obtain 218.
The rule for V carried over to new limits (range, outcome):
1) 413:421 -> 182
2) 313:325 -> 238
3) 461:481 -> 152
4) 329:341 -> 207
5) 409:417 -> 187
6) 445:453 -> 95.8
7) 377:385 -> 189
